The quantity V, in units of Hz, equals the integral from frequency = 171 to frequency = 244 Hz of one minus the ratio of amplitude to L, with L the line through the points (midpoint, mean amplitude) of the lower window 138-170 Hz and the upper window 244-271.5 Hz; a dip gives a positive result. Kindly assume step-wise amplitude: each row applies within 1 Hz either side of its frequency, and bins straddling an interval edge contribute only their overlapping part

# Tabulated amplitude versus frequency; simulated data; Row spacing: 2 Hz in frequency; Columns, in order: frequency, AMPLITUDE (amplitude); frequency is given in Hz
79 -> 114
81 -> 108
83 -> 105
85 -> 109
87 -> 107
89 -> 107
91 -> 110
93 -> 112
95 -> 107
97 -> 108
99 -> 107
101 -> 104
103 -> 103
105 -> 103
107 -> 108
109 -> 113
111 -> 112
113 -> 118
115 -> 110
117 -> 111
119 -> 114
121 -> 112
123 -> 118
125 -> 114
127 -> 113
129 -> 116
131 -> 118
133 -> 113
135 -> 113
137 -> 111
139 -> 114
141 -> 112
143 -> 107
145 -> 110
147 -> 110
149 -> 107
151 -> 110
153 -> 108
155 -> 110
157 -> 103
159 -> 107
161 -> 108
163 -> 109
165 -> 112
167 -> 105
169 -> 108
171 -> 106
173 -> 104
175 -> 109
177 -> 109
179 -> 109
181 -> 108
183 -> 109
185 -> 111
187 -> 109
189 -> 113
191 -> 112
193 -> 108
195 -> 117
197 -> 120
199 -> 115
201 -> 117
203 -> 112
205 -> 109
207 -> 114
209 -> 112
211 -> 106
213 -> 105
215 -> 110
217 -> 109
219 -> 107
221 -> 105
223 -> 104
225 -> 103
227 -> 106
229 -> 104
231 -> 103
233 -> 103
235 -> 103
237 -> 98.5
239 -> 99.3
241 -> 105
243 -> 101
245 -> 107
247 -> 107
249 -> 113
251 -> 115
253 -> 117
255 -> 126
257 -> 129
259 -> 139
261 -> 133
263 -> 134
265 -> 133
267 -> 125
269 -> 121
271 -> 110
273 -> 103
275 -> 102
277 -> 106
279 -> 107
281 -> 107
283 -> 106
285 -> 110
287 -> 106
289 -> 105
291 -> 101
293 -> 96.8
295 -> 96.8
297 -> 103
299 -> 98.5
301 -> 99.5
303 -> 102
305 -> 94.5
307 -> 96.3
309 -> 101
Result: 4.8 Hz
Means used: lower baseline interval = 109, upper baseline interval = 122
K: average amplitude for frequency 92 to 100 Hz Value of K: 108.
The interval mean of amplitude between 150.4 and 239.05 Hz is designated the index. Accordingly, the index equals 108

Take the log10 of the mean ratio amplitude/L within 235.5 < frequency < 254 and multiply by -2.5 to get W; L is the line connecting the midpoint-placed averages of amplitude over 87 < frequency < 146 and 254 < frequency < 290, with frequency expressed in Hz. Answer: 0.09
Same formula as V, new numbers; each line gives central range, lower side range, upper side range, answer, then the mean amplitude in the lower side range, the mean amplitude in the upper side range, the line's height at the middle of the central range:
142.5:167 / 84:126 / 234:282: 0.7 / 110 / 114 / 111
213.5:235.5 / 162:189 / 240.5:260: 1.6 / 108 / 116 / 114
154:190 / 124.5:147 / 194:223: 1.1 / 113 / 111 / 112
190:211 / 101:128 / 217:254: -1.2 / 111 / 106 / 107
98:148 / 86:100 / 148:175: -1.6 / 108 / 108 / 108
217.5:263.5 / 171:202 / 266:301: -1.2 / 111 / 106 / 108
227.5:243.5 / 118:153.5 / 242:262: 2.1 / 112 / 119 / 118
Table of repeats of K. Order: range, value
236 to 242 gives 101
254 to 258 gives 128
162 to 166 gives 110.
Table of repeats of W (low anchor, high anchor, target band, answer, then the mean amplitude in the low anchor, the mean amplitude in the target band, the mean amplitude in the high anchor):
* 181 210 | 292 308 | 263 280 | -0.12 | 113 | 115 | 98.4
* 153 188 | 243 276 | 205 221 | 0.04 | 108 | 109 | 119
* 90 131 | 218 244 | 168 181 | -0.01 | 111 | 108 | 103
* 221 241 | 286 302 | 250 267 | -0.25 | 103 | 128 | 101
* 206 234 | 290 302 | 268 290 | -0.07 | 106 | 108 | 99.3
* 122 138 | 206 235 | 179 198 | -0.02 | 114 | 112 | 106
